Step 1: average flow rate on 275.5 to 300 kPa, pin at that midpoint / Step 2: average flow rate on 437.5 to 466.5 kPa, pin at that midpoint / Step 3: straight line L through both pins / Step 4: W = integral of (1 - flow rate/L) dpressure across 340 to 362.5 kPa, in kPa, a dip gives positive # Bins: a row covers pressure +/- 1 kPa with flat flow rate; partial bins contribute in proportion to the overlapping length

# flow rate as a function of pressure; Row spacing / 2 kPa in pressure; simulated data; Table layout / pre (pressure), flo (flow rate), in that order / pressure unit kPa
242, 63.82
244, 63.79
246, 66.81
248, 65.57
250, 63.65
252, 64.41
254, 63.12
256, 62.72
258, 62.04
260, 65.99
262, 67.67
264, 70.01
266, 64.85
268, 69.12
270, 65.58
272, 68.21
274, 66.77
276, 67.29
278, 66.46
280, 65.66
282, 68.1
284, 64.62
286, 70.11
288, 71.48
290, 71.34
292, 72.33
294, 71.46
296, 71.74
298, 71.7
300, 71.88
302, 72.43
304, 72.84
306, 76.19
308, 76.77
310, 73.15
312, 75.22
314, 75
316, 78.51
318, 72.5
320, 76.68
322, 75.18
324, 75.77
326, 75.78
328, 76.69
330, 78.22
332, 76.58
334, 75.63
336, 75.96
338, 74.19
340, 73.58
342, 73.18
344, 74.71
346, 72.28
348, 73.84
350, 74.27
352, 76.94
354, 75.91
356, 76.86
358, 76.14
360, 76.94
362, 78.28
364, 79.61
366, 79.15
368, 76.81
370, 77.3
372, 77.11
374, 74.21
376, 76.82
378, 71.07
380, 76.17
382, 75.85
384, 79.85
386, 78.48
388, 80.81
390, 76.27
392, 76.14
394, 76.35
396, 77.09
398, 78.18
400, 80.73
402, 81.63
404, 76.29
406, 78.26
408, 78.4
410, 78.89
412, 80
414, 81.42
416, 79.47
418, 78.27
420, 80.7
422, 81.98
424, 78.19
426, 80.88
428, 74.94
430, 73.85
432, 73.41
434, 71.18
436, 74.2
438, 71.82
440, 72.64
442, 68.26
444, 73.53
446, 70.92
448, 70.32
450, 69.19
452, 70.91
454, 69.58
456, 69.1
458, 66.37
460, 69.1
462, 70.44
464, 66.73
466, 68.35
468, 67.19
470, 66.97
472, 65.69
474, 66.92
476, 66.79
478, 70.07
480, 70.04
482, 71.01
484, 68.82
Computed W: -1.8 kPa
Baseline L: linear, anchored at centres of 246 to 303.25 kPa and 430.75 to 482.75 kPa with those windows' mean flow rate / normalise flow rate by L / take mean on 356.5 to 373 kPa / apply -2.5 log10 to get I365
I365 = -0.13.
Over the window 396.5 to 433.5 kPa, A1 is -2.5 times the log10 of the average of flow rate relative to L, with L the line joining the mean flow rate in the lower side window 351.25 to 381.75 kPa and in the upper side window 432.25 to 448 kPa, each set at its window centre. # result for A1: -0.07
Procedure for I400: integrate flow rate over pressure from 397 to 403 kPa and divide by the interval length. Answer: 80.2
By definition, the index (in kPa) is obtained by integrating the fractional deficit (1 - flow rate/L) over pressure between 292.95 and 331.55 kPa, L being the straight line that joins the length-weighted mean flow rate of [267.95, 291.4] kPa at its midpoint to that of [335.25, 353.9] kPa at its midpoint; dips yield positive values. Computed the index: -1.9 kPa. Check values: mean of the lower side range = 67.9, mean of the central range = 74.6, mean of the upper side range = 74.4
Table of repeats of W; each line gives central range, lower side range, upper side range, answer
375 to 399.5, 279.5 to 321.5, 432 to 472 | -2.09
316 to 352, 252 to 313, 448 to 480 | -3.25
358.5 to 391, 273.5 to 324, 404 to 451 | -1.31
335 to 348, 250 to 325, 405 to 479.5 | -0.54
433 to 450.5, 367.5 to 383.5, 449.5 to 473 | -0.35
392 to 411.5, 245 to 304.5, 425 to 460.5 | -2.09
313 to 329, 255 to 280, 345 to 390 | -0.88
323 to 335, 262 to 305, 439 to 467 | -1.23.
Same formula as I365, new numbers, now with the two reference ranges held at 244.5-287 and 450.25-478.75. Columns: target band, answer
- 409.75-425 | -0.18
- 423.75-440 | -0.10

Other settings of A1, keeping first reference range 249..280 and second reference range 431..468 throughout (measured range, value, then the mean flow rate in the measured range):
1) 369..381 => -0.11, 75.4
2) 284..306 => -0.08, 71.6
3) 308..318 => -0.13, 75.3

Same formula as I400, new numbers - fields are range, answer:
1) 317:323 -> 74.8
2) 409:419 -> 79.6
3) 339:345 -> 73.8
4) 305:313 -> 75.3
